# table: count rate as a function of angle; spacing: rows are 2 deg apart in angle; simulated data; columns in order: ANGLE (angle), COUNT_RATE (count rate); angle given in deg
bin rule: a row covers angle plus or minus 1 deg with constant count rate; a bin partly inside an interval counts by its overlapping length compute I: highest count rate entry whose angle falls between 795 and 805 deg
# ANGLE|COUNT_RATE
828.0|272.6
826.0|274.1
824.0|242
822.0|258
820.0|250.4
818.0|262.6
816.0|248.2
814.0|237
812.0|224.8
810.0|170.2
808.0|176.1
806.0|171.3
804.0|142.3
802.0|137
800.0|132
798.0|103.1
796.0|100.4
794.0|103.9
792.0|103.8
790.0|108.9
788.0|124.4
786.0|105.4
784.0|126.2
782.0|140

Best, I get 142.3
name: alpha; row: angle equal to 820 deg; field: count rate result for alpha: 250.4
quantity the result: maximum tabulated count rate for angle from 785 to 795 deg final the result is 124.4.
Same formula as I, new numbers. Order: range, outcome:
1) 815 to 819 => 262.6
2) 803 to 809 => 176.1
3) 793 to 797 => 103.9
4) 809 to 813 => 224.8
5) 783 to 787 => 126.2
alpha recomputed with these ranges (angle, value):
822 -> 258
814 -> 237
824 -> 242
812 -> 224.8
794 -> 103.9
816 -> 248.2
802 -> 137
